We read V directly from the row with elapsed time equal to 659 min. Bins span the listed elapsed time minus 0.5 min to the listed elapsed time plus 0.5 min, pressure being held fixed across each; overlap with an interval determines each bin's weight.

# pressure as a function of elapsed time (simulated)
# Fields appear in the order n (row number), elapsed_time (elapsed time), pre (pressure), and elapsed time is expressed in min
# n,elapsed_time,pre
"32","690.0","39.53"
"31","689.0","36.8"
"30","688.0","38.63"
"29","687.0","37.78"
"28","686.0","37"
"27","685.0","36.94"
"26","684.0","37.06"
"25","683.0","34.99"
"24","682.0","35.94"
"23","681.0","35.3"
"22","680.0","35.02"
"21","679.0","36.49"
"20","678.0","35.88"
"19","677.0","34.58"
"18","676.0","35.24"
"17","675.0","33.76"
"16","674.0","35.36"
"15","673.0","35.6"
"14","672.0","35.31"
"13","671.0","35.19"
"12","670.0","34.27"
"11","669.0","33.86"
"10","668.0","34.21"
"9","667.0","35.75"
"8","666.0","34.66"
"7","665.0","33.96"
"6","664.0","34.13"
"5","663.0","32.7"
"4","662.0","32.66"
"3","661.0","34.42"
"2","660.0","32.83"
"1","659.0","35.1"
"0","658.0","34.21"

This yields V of 35.1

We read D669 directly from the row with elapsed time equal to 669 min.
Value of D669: 33.86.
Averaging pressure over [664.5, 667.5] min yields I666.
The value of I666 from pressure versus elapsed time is 34.8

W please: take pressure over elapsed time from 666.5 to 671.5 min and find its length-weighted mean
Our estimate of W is 34.7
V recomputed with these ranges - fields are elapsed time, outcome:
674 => 35.36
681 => 35.3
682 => 35.94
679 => 36.49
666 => 34.66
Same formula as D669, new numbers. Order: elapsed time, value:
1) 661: 34.42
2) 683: 34.99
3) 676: 35.24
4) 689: 36.8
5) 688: 38.63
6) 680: 35.02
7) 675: 33.76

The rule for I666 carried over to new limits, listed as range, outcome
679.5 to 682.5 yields 35.4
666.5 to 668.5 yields 35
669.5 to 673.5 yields 35.1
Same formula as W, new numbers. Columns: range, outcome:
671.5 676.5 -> 35.1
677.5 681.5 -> 35.7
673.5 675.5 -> 34.6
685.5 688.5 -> 37.8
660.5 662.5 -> 33.5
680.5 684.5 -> 35.8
